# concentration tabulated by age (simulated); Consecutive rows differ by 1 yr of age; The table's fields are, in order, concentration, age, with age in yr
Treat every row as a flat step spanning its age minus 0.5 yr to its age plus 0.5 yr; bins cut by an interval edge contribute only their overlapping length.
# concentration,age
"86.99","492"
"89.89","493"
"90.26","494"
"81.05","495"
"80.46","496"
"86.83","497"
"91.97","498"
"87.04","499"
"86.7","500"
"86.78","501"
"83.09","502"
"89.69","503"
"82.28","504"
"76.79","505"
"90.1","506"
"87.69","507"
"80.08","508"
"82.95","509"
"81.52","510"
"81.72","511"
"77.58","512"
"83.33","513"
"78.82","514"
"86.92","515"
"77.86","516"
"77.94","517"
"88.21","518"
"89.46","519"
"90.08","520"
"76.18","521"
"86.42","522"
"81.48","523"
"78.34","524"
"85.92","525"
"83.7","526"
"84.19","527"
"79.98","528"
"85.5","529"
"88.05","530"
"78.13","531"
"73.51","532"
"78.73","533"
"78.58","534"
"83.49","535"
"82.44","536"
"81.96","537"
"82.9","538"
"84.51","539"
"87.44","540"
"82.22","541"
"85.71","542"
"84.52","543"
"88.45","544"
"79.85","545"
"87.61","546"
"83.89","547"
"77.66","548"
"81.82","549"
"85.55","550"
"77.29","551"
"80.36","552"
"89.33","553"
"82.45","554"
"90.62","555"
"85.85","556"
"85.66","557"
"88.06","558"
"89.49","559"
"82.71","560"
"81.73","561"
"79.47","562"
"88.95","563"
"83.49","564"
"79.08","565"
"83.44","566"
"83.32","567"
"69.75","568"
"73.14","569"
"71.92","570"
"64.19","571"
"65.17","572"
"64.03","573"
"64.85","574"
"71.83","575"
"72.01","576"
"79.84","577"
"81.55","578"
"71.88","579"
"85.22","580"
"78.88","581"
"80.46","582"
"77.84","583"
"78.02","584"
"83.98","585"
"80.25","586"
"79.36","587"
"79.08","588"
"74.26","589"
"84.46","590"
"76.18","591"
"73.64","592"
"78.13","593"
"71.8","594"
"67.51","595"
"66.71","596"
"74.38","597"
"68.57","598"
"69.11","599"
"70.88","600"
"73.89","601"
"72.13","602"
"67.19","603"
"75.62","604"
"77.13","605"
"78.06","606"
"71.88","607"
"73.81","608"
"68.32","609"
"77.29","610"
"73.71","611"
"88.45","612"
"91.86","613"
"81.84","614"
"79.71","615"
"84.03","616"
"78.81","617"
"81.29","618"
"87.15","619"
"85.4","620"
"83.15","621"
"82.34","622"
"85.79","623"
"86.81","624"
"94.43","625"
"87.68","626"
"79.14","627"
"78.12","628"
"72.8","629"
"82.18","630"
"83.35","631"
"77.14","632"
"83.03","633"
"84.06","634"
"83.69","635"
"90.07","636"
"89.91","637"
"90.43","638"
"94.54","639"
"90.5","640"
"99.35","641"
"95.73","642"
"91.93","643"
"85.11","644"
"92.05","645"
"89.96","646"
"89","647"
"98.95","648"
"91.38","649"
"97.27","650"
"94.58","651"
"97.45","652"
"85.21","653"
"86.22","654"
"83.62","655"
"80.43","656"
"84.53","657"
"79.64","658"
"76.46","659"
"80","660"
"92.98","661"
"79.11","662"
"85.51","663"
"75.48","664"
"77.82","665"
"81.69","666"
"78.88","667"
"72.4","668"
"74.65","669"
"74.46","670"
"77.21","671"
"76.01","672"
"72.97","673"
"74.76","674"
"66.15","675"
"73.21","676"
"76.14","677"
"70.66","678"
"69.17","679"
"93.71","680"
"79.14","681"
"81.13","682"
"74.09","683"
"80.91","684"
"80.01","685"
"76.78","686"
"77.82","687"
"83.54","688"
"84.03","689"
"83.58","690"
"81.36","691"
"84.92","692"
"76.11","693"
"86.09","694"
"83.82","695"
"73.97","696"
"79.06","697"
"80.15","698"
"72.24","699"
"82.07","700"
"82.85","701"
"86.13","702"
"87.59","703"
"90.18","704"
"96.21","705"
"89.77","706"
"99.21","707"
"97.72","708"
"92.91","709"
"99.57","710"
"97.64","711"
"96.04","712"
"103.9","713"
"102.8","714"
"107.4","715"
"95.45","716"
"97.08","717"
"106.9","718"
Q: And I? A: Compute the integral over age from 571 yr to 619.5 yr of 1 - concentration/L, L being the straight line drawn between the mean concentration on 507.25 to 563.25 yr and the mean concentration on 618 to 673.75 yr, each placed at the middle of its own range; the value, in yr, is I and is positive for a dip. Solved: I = 4.7 yr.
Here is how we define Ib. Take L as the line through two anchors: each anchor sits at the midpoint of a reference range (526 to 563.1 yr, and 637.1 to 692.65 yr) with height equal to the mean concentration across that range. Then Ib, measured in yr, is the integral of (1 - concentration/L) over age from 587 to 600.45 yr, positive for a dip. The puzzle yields 1.5 yr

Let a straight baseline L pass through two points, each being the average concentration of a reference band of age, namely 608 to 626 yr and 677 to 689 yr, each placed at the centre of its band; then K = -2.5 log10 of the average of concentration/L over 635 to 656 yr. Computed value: -0.13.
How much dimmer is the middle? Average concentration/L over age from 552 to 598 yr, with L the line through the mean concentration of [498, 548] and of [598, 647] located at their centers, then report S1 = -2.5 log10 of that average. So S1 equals 0.07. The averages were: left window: 83.3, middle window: 78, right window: 82.4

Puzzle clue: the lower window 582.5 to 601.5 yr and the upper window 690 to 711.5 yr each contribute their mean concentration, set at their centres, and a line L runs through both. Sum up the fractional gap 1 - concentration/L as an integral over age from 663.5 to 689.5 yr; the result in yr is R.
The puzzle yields 2.2 yr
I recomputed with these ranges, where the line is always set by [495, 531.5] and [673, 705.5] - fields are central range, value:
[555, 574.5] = 0.99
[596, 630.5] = 1.23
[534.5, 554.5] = -0.10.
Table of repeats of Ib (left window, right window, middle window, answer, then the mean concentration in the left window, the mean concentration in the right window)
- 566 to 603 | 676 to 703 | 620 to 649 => -3.81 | 74.4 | 80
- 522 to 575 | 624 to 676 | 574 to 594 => 1.08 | 81.1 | 84.2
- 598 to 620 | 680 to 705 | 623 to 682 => -3.04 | 77.2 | 81.7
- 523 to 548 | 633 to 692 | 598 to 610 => 1.51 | 82.8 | 83.2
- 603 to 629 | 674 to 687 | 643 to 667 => -2.41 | 80.8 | 76.7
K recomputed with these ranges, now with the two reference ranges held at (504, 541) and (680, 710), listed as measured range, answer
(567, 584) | 0.129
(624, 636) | 0.008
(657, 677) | 0.085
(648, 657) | -0.077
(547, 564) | -0.017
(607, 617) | 0.052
